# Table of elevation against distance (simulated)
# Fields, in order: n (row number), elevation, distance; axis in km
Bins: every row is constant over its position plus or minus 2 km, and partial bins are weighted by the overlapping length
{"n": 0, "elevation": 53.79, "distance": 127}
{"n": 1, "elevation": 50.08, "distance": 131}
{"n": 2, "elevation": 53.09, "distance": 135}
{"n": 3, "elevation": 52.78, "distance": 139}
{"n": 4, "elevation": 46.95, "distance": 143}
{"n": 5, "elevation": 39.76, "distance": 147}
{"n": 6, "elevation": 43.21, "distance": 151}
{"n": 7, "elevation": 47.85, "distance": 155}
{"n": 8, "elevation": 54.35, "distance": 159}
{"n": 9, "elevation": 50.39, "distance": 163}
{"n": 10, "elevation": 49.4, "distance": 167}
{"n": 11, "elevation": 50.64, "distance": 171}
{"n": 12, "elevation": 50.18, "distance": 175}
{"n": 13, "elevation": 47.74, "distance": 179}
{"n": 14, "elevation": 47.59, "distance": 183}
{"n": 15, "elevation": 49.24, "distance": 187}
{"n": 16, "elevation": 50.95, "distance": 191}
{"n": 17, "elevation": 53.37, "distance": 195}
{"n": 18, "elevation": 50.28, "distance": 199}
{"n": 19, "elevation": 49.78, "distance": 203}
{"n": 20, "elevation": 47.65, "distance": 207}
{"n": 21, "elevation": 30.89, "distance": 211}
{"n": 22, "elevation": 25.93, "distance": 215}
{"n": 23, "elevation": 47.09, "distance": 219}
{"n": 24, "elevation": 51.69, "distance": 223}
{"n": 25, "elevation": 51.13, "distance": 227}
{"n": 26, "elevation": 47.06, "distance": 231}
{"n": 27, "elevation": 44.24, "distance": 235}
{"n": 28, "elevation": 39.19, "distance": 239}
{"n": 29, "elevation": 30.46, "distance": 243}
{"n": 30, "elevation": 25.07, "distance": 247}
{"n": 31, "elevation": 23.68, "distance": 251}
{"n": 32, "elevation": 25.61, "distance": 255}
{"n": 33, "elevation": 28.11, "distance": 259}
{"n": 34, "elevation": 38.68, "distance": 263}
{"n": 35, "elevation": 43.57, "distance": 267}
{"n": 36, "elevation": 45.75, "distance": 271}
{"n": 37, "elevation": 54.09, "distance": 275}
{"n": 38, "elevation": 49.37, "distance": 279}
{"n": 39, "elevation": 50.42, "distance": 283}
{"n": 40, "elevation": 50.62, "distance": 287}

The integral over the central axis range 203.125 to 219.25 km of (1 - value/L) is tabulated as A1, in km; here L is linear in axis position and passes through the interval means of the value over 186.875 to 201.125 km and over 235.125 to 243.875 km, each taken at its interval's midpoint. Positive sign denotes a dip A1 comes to 2.7 km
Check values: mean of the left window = 51.2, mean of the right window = 37.4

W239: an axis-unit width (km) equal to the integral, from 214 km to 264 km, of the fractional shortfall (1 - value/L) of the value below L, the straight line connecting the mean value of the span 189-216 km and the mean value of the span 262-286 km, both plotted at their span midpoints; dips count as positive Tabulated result 9.9 km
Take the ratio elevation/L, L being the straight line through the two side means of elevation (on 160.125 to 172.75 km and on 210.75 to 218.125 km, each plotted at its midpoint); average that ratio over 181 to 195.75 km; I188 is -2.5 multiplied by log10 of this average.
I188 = -0.21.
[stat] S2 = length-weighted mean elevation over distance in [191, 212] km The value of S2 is 47.6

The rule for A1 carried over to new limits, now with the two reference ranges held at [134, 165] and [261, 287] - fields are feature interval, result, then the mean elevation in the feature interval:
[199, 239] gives 3.1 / 44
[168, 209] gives -1.4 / 49.7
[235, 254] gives 6.6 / 30.9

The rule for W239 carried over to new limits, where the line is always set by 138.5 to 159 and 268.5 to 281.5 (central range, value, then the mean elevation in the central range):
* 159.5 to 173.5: -1.1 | 50.6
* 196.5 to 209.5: -0.3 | 48.7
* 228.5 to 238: 0.6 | 45.3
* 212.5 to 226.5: 1.7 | 42.2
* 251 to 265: 5.5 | 29.8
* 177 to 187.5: -0.2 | 48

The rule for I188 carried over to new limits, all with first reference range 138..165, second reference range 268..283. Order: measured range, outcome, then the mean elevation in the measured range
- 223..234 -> -0.01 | 49.1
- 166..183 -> -0.03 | 49.3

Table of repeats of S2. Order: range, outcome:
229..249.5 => 36.9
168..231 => 47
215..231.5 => 46.6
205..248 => 40.4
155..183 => 50.1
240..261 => 27.2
